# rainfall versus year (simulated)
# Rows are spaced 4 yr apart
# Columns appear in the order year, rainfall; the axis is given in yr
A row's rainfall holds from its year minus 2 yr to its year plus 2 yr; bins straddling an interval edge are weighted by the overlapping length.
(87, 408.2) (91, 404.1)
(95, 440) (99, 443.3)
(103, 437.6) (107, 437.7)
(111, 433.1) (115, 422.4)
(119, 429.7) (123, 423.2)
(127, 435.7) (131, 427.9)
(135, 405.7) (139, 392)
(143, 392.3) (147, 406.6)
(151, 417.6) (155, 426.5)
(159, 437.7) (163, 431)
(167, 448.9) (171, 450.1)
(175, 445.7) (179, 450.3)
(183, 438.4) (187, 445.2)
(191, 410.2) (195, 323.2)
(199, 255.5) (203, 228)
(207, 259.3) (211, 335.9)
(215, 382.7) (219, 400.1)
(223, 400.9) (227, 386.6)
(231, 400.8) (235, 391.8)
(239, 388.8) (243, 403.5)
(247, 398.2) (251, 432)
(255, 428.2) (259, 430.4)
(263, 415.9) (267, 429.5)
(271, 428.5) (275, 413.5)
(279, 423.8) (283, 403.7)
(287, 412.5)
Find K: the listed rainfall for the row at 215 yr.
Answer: 382.7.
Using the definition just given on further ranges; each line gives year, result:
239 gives 388.8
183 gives 438.4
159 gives 437.7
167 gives 448.9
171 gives 450.1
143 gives 392.3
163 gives 431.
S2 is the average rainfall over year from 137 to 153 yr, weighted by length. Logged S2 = 402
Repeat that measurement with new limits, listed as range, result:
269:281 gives 422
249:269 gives 427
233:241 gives 390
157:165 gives 434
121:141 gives 417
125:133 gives 432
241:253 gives 411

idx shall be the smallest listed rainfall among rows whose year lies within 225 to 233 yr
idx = 386.6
